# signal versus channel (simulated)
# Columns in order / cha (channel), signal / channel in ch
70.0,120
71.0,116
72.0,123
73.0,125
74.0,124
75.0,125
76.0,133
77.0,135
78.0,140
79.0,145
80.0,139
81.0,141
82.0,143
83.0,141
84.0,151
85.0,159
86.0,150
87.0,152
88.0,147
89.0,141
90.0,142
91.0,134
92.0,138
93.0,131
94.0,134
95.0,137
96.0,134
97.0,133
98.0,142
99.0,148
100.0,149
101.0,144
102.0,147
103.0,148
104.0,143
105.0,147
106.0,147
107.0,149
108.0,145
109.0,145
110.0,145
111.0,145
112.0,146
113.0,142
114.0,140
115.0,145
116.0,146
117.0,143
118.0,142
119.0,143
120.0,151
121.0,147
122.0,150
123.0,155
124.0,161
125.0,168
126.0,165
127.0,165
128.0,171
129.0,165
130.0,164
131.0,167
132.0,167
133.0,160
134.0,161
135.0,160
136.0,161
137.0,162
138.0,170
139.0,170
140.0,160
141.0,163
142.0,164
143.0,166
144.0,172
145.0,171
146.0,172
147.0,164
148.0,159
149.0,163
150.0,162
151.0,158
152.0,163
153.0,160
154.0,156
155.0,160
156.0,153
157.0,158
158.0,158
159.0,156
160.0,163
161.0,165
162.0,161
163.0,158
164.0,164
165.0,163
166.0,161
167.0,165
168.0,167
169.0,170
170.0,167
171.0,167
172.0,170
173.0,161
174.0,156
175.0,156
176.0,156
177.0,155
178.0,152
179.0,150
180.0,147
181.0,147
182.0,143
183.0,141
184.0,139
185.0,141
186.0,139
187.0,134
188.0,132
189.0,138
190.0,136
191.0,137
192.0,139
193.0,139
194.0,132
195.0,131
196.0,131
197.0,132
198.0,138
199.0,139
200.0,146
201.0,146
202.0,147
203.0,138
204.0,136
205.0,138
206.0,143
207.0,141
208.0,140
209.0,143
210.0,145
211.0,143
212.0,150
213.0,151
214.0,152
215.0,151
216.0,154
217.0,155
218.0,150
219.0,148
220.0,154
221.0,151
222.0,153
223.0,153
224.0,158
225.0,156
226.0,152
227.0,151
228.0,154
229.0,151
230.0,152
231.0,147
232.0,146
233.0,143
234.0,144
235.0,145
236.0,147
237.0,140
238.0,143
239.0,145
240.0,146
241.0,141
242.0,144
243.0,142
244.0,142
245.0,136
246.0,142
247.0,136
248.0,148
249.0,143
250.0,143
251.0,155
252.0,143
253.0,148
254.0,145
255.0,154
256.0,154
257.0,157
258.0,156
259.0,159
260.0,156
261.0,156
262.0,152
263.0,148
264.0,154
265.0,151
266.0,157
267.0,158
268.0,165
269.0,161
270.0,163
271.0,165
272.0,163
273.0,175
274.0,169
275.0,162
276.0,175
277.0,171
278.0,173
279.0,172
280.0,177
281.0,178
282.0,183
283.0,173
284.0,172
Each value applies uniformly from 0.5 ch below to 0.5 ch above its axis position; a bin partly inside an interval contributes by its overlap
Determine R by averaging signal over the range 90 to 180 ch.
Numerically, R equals 155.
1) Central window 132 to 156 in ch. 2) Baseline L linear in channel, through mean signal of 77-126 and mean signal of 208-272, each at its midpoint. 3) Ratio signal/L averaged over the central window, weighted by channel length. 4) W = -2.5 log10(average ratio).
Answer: -0.12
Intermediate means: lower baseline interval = 145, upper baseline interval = 150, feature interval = 163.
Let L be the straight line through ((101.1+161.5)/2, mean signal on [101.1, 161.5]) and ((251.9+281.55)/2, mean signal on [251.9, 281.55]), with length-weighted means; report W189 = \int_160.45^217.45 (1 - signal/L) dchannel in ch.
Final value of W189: 3.8 ch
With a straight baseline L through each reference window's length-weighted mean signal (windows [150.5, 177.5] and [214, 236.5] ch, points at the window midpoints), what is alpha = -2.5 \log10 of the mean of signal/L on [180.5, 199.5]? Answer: 0.143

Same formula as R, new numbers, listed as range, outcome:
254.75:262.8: 155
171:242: 146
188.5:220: 142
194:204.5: 138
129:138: 163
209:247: 148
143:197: 154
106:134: 153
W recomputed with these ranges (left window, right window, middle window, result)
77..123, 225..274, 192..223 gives 0.04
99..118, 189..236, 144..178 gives -0.12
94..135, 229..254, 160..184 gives -0.07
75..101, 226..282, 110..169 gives -0.10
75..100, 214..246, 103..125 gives -0.03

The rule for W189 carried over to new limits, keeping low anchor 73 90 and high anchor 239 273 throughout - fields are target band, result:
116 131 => -1.34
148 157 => -0.87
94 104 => 0.01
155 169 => -1.48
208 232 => -0.25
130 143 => -1.76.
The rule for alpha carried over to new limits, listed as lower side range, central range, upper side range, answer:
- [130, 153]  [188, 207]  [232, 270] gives 0.14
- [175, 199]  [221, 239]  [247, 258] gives -0.02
